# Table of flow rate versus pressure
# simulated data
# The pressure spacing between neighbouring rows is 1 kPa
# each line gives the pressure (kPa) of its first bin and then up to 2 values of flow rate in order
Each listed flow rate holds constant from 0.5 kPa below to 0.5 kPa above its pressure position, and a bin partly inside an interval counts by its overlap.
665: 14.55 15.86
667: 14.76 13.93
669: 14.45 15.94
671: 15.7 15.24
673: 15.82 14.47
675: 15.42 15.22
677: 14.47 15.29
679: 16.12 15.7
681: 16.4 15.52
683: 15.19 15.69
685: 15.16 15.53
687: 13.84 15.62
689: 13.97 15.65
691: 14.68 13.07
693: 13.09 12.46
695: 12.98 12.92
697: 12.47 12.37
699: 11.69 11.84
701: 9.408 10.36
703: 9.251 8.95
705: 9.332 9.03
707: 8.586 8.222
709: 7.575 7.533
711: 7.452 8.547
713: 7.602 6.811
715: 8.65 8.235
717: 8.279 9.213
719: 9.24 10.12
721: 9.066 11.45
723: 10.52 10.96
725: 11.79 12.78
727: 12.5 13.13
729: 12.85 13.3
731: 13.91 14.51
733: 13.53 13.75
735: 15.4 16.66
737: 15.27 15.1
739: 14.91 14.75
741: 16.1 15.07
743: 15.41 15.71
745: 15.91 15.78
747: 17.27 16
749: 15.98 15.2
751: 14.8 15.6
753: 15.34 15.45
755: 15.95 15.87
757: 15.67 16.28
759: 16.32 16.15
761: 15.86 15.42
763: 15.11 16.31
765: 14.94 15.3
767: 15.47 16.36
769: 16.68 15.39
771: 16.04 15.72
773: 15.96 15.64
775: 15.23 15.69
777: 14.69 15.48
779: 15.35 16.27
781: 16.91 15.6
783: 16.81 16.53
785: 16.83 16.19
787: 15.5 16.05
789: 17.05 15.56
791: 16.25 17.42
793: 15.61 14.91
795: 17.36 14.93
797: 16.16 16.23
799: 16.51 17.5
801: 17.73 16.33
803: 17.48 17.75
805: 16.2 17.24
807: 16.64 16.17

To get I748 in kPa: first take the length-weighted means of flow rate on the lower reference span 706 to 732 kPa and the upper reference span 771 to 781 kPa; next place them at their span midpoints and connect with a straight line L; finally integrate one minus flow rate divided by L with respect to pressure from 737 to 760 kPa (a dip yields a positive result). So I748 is -4.92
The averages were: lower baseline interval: 10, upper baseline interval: 15.7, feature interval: 15.7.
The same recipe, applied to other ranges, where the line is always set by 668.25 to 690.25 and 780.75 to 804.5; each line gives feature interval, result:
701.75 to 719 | 7.9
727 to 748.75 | 1.3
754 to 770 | 0.3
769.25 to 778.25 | 0.4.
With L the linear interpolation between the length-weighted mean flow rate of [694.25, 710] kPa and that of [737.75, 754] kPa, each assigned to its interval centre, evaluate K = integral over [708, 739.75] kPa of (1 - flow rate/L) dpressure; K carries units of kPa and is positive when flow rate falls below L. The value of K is 4.4 kPa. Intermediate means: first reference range 10.3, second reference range 15.6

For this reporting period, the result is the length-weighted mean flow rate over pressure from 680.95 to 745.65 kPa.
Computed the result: 12.2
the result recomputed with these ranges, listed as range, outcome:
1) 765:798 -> 16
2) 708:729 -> 9.62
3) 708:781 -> 13.8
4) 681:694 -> 14.7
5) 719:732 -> 11.9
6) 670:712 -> 12.9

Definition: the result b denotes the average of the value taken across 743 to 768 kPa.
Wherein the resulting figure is 15.7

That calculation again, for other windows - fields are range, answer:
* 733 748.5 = 15.5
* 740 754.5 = 15.7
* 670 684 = 15.5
